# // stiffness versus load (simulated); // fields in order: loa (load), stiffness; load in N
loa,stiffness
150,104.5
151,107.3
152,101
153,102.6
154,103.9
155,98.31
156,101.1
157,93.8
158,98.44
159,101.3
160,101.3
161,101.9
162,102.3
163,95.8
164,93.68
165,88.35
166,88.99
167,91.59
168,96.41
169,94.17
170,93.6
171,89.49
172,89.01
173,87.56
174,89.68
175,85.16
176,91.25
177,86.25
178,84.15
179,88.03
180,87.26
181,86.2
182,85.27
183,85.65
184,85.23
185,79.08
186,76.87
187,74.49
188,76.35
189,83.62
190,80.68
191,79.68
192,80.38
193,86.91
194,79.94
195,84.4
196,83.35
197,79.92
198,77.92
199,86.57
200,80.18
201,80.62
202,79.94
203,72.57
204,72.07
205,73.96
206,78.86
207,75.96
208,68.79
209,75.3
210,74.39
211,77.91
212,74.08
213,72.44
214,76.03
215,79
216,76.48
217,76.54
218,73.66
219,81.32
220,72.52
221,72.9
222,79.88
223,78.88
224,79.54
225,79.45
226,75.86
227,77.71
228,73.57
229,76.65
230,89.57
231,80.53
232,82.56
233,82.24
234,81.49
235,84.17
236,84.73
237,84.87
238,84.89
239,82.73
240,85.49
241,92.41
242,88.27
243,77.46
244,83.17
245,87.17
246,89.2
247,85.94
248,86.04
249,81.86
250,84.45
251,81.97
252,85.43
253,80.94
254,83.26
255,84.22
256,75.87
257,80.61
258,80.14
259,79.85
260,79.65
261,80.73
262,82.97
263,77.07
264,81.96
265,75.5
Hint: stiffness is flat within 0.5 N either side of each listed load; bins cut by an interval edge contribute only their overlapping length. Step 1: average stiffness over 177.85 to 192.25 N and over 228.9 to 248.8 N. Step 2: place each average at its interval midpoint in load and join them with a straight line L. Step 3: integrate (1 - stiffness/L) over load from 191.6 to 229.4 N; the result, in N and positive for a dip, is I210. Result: 2.6 N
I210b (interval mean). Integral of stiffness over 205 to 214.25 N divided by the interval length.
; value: 74.8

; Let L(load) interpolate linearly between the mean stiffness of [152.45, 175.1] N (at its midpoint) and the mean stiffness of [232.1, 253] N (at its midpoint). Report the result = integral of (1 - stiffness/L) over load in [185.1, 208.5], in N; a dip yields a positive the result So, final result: 3.1 N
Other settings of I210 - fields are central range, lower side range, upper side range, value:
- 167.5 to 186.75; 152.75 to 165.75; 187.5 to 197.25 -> 0.5 N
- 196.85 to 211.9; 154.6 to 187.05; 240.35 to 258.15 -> 1.9 N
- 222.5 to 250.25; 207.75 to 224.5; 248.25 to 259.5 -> -1.3 N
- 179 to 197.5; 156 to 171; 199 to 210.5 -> 0.4 N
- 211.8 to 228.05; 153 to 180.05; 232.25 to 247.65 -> 2.0 N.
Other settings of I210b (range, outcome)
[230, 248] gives 84.7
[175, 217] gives 80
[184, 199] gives 80.6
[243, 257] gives 83.5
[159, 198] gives 87.3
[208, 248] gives 80.2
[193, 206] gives 79.6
